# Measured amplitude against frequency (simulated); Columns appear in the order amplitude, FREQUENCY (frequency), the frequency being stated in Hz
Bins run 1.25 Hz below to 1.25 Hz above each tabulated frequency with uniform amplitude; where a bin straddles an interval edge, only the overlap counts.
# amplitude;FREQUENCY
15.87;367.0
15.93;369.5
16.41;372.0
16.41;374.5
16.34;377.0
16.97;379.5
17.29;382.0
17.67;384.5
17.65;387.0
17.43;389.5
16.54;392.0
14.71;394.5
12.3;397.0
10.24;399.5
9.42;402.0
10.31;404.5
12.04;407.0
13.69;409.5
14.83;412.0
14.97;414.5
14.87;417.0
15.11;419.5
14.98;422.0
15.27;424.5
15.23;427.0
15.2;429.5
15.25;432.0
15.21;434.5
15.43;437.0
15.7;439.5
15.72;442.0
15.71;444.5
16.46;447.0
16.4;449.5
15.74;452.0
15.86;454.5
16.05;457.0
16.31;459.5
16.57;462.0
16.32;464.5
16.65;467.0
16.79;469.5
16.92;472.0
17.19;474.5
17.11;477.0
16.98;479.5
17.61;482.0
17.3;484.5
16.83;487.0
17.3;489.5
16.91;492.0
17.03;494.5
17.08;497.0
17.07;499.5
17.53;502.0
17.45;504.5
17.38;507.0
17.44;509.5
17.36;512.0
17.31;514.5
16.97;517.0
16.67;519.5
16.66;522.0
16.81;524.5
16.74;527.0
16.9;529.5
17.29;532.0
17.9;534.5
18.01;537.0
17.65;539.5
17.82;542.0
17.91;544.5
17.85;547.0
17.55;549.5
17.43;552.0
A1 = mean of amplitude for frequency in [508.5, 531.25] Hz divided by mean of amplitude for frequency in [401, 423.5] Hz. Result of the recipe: 1.27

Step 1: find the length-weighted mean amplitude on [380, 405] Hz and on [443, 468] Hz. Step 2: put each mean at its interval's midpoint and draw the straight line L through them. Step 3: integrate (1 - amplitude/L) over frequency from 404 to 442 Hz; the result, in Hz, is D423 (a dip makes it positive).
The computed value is 1.74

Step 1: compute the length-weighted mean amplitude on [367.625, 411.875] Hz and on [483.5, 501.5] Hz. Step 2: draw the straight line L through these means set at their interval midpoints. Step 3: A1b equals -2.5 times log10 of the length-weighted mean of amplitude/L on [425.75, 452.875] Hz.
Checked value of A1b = 0.02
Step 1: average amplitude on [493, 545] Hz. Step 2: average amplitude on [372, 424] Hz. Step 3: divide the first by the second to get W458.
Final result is 1.17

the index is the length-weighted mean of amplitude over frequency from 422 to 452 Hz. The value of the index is 15.6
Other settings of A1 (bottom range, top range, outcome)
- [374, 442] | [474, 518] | 1.16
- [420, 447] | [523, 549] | 1.13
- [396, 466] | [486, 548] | 1.18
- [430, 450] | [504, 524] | 1.09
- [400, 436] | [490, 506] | 1.23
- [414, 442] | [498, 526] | 1.13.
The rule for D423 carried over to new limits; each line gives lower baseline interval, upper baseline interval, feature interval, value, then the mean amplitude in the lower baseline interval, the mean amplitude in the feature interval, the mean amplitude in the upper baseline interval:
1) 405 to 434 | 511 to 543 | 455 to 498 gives -2.4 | 14.6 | 16.9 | 17.2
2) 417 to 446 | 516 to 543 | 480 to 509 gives -1.2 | 15.3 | 17.2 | 17.2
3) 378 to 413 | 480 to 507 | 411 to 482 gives -0.3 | 14.4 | 15.9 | 17.2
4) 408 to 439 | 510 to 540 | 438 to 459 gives -0.6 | 15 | 16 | 17.2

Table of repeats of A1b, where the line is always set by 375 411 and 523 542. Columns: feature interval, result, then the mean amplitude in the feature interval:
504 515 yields -0.03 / 17.4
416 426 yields 0.00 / 15.1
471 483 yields -0.06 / 17.2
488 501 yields -0.03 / 17.1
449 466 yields -0.02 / 16.2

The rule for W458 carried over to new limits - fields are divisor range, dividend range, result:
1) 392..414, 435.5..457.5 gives 1.27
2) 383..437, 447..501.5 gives 1.16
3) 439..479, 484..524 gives 1.05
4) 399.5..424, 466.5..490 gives 1.29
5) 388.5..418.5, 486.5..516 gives 1.28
